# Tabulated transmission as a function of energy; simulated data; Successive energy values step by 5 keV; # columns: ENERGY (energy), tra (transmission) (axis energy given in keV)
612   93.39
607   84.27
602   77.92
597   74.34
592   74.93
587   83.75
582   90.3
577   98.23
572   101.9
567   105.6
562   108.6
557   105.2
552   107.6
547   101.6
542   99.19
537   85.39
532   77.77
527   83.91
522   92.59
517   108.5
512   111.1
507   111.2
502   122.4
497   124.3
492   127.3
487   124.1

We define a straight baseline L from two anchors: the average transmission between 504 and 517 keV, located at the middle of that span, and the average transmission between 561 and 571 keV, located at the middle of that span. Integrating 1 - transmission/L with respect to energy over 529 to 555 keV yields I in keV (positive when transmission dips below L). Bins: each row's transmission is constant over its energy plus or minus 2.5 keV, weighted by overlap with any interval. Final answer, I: 3.3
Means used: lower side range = 111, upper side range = 106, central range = 94.3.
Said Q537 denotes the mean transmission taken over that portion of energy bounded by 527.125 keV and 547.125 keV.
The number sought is 88.9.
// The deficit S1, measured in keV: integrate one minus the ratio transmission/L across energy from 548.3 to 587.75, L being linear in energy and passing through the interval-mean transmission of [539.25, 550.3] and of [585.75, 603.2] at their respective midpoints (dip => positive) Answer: -4.93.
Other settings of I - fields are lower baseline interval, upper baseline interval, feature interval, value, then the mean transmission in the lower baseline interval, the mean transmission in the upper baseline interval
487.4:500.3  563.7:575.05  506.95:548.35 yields 7.1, 125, 104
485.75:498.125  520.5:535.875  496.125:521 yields -1.7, 125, 84.3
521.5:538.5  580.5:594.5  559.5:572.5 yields -3.6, 84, 82.5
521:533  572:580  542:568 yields -3.5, 84.7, 98.9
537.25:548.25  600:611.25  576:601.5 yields 1.2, 97.2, 83.1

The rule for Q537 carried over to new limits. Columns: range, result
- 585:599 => 77.6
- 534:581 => 101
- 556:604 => 91.8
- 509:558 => 97.2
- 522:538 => 83.7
